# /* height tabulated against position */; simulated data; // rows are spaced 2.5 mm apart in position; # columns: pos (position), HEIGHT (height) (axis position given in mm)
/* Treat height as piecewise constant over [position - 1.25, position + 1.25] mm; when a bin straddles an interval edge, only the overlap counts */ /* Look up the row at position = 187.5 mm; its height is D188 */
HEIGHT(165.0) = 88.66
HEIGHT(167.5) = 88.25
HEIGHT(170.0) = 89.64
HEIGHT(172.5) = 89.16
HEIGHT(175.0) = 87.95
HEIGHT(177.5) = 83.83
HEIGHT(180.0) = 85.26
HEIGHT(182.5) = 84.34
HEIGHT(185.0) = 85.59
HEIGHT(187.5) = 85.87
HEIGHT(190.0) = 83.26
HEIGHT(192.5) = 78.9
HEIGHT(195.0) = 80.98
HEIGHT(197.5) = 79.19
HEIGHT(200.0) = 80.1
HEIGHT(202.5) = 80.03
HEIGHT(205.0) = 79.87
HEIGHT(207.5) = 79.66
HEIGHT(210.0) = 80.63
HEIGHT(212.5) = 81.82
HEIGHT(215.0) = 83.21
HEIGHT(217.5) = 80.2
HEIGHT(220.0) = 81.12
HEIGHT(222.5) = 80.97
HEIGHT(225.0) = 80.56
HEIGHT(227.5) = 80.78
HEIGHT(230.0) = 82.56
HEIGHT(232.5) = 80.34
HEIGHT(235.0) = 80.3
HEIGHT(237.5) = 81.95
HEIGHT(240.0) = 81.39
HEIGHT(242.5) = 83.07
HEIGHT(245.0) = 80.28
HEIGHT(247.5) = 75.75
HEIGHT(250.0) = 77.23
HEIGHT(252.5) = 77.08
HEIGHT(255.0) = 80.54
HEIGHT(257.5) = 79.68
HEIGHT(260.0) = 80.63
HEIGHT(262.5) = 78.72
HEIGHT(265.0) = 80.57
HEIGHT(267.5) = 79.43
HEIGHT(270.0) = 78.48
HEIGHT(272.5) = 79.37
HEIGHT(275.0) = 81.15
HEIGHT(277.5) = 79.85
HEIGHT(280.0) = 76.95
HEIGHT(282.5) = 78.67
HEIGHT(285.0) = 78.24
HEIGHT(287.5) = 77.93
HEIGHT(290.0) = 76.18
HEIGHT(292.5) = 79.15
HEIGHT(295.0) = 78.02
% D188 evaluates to 85.87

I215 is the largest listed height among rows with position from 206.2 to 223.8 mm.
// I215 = 83.21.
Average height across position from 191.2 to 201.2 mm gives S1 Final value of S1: 79.8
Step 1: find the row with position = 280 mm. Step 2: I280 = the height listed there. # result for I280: 76.95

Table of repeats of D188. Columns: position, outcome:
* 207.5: 79.66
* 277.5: 79.85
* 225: 80.56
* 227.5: 80.78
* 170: 89.64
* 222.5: 80.97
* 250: 77.23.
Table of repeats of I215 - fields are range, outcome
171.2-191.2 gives 89.16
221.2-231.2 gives 82.56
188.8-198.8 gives 83.26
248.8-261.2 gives 80.63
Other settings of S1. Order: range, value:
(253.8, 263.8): 79.9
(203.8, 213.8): 80.5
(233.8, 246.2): 81.4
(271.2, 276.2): 80.2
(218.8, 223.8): 81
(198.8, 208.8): 79.9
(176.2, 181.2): 84.6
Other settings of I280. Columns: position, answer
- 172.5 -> 89.16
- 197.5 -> 79.19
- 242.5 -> 83.07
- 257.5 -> 79.68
